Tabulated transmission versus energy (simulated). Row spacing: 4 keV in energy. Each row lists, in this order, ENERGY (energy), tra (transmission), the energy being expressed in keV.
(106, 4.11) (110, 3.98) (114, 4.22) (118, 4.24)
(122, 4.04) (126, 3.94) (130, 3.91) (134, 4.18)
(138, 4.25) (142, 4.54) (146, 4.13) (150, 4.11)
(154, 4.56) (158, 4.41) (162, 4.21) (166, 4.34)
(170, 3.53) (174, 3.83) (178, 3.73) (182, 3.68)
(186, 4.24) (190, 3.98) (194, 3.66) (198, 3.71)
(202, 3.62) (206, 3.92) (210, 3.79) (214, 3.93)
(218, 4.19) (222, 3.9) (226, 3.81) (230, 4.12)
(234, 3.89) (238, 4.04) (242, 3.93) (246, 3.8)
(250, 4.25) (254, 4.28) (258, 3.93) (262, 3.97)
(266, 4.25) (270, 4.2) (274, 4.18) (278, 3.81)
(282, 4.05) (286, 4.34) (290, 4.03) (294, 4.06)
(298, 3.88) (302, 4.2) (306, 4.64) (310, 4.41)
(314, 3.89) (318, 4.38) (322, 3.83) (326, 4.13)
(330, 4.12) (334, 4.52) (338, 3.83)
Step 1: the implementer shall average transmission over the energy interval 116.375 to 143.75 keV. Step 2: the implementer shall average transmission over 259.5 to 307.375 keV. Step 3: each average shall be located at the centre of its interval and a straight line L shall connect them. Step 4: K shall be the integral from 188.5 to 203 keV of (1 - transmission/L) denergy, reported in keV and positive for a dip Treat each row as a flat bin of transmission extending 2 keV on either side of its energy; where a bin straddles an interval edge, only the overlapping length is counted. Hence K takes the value 1.4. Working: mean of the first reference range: 4.15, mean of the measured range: 3.74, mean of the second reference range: 4.13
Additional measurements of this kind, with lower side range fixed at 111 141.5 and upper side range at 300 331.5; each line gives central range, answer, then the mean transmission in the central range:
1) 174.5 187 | 0.9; 3.85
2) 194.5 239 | 2.9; 3.89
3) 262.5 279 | 0.3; 4.12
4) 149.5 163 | -0.7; 4.35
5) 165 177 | 0.9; 3.85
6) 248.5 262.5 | 0.2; 4.12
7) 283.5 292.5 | 0.0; 4.17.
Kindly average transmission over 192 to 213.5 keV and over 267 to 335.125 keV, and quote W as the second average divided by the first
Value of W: 1.1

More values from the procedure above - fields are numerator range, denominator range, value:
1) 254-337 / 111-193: 1.01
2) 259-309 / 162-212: 1.07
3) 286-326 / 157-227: 1.06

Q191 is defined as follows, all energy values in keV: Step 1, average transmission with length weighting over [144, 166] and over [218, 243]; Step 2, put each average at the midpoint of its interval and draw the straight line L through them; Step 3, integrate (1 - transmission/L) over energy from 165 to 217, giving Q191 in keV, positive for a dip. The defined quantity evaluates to 3.7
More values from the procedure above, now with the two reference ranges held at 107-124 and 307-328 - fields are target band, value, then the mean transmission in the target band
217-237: 0.79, 3.97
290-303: 0.37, 4.03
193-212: 1.79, 3.74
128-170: -1.06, 4.23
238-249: 0.55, 3.93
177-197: 1.33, 3.86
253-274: 0.10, 4.12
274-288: 0.21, 4.08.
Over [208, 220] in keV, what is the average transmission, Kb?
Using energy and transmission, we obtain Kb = 3.97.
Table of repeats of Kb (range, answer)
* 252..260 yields 4.11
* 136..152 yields 4.26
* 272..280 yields 4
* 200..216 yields 3.82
